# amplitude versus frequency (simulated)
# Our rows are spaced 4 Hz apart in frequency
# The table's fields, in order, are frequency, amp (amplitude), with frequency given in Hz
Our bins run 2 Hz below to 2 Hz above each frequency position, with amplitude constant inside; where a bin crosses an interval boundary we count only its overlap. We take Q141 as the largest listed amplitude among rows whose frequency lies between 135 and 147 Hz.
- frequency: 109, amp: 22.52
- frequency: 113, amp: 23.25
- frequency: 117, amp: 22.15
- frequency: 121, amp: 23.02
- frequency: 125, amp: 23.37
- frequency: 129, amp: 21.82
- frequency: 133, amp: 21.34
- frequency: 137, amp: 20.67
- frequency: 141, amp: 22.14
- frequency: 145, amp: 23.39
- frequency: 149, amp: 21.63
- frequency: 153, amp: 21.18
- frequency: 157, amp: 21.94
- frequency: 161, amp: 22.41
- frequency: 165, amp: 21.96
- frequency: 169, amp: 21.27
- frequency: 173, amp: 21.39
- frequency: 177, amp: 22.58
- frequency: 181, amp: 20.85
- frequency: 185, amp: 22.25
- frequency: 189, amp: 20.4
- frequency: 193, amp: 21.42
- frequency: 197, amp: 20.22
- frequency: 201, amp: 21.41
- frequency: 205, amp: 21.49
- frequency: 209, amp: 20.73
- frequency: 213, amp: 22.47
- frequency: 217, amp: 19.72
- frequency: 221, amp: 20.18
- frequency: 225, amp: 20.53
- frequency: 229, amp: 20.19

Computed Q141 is 23.39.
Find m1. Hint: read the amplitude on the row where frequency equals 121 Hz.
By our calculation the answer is 23.02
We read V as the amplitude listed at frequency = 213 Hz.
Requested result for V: 22.47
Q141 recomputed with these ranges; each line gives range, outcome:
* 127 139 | 21.82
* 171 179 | 22.58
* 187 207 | 21.49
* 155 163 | 22.41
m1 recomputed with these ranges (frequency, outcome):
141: 22.14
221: 20.18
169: 21.27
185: 22.25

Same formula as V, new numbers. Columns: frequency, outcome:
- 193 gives 21.42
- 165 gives 21.96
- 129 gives 21.82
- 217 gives 19.72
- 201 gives 21.41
